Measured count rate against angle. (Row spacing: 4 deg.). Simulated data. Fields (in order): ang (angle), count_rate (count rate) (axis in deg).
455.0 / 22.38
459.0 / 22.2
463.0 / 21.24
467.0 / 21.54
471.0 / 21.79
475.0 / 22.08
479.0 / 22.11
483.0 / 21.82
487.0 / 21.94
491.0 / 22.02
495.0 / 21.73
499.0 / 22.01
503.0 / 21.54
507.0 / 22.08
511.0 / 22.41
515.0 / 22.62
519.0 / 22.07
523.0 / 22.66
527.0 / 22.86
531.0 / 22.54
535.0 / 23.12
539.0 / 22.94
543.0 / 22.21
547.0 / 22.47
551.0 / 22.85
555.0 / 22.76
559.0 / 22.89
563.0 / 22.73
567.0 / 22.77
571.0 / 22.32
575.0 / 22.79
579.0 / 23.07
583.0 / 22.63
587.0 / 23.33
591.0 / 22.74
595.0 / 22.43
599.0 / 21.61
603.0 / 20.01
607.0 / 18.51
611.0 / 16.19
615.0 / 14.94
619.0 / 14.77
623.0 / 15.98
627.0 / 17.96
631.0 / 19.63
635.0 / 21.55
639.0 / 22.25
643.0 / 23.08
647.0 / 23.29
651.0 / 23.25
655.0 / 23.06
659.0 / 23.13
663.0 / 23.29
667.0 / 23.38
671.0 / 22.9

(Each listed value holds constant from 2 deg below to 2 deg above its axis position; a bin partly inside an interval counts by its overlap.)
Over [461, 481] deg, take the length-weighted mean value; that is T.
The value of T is 21.8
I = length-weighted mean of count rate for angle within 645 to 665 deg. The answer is 23.2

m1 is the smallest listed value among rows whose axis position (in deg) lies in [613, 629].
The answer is 14.77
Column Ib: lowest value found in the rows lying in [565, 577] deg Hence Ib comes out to 22.32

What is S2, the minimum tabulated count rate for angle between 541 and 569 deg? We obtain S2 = 22.21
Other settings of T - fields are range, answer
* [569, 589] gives 22.8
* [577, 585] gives 22.9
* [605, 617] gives 16.5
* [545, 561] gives 22.7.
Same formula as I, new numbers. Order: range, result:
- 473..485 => 22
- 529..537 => 22.8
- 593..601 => 22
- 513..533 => 22.6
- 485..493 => 22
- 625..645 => 20.9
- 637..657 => 23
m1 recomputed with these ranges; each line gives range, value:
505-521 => 22.07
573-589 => 22.63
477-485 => 21.82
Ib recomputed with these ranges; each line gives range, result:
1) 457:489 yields 21.24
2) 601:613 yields 16.19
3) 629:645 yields 19.63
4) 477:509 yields 21.54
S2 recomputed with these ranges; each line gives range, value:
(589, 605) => 20.01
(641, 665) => 23.06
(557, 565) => 22.73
